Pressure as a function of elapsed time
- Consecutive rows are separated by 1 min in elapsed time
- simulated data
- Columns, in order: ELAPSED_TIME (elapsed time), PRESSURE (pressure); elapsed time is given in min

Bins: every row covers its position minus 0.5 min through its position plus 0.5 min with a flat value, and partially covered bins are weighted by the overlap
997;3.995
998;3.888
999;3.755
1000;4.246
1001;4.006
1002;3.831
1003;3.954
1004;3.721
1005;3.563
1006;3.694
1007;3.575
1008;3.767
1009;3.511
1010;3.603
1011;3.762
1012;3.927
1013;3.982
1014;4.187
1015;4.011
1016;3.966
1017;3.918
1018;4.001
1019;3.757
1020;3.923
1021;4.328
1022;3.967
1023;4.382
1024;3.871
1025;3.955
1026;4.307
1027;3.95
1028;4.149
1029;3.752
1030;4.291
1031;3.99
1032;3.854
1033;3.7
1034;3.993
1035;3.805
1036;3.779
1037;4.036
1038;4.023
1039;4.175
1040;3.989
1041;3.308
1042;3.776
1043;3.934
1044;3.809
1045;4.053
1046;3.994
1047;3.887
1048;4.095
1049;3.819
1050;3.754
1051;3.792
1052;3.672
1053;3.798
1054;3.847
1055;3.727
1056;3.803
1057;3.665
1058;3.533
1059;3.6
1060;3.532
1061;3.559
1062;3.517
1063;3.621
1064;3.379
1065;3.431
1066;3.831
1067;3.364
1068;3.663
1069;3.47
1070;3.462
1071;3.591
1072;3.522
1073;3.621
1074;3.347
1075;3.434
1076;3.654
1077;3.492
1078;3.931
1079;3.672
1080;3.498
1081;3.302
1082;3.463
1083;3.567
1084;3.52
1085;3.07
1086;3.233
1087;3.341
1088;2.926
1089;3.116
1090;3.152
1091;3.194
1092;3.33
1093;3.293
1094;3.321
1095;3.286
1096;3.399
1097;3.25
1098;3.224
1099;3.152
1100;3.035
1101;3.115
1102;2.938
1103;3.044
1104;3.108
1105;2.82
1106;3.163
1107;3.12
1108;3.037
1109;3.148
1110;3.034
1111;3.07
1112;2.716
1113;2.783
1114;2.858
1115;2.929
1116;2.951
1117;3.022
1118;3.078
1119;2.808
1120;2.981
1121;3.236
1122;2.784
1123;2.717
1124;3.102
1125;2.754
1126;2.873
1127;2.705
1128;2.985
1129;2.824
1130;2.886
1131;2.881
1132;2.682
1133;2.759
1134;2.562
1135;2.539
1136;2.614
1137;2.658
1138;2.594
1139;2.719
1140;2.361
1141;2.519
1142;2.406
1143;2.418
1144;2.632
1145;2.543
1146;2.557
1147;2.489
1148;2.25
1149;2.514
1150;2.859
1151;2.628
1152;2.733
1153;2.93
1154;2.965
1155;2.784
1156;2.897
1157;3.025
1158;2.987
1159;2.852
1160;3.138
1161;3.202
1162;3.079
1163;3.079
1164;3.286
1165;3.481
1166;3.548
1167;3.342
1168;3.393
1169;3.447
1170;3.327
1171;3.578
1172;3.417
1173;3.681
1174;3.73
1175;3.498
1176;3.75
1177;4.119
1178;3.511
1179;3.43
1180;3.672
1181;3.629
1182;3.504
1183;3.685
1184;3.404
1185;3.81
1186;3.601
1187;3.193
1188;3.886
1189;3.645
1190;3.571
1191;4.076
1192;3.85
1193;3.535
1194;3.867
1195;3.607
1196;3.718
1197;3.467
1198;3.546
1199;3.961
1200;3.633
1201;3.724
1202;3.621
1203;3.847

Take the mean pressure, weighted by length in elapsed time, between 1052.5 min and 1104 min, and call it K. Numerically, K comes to 3.43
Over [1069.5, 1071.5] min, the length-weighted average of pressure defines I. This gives 3.53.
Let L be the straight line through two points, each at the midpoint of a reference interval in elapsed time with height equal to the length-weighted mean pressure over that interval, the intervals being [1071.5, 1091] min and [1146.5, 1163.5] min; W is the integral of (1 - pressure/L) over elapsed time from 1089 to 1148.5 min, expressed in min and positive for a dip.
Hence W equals 4.5 min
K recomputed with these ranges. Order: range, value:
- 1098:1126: 2.98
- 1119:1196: 3.12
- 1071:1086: 3.5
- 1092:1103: 3.2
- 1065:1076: 3.53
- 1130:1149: 2.57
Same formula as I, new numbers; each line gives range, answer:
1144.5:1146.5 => 2.55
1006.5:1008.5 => 3.67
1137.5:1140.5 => 2.56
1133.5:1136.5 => 2.57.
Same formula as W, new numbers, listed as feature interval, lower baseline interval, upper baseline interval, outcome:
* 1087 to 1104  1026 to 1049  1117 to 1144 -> 0.1 min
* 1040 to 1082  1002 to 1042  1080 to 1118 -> -1.6 min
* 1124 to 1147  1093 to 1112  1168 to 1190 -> 4.5 min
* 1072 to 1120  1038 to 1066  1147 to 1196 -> 5.3 min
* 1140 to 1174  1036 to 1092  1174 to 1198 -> 6.3 min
